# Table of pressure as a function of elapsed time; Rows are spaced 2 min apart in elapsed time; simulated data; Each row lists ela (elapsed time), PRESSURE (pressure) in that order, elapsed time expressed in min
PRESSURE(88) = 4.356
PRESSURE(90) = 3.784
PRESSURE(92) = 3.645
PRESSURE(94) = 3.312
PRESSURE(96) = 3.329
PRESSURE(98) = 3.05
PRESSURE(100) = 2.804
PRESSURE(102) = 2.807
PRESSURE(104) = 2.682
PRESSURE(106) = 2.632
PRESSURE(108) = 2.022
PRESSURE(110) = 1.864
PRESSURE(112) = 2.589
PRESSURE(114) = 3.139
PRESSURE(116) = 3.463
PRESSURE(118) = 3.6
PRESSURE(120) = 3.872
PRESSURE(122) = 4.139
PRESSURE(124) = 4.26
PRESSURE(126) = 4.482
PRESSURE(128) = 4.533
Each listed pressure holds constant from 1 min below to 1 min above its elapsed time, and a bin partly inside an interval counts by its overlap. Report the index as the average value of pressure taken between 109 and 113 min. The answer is 2.23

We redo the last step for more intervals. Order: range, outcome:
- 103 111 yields 2.3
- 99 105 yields 2.76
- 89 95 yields 3.58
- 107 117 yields 2.62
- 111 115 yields 2.86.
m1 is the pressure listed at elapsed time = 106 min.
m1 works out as 2.632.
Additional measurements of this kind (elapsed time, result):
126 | 4.482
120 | 3.872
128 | 4.533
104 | 2.682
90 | 3.784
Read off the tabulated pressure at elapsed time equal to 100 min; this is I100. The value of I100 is 2.804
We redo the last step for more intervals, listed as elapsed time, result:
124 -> 4.26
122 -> 4.139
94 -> 3.312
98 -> 3.05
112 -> 2.589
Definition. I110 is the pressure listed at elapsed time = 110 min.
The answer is 1.864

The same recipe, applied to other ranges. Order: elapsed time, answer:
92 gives 3.645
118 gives 3.6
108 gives 2.022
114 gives 3.139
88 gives 4.356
